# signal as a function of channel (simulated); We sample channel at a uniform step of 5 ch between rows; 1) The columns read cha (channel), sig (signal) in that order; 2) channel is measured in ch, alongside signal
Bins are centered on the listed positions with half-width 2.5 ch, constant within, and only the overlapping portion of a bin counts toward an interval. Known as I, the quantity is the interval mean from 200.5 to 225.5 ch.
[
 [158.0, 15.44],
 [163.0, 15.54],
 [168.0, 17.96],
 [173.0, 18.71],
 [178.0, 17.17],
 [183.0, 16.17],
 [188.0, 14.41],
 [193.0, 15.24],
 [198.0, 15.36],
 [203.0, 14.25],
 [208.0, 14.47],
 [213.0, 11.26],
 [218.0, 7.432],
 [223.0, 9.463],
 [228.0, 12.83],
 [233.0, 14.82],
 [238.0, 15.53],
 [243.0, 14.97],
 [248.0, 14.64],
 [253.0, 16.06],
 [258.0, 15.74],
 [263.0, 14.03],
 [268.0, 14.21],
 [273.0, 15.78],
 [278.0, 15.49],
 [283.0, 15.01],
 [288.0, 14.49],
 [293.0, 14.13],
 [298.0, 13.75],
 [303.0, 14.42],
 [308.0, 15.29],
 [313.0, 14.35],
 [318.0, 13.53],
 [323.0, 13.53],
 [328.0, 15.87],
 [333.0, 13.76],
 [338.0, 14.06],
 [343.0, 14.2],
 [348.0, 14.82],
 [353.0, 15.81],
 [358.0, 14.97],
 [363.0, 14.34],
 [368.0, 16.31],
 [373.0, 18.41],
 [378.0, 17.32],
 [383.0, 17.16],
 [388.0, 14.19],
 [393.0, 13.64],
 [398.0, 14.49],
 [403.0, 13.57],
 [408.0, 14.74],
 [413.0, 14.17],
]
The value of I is 11.4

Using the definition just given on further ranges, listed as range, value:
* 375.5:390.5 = 16.2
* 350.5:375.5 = 16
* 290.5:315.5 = 14.4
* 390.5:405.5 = 13.9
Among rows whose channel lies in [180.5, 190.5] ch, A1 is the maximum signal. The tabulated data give 16.17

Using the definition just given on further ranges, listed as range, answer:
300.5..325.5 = 15.29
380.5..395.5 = 17.16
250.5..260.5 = 16.06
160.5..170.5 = 17.96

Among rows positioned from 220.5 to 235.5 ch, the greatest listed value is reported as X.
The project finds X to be 14.82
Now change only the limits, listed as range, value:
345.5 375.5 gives 18.41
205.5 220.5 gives 14.47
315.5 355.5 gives 15.87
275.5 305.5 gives 15.49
